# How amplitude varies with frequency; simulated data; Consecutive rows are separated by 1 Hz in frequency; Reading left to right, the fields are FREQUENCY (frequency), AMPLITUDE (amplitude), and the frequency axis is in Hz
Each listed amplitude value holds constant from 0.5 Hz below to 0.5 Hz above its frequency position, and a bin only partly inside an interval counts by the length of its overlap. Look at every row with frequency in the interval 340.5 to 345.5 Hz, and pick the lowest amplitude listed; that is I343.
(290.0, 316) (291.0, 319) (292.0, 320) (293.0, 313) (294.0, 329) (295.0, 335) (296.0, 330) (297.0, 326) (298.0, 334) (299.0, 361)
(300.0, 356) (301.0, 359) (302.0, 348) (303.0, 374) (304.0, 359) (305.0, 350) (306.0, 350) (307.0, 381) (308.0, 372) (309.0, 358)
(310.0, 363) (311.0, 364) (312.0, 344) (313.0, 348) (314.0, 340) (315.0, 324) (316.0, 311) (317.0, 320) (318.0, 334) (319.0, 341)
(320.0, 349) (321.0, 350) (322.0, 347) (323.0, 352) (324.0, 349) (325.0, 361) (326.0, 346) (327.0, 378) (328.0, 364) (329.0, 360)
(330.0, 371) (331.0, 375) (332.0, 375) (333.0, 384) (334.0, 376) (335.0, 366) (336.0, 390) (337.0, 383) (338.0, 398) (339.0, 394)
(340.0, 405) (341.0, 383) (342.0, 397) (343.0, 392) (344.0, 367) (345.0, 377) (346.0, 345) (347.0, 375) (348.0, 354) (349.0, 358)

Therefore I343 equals 367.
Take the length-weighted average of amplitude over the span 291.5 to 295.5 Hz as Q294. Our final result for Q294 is 324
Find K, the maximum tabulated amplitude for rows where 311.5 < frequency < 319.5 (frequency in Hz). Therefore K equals 348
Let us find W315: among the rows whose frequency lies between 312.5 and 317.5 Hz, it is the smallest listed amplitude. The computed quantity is 311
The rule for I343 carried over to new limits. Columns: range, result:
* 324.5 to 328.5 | 346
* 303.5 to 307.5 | 350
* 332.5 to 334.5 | 376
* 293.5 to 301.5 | 326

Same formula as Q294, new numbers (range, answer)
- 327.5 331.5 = 368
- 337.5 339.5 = 396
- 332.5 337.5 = 380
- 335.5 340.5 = 394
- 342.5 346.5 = 370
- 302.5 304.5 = 366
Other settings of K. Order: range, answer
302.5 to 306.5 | 374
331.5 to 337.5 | 390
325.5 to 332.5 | 378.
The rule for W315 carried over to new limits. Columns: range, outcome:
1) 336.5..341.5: 383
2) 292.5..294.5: 313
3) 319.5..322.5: 347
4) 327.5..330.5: 360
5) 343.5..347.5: 345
